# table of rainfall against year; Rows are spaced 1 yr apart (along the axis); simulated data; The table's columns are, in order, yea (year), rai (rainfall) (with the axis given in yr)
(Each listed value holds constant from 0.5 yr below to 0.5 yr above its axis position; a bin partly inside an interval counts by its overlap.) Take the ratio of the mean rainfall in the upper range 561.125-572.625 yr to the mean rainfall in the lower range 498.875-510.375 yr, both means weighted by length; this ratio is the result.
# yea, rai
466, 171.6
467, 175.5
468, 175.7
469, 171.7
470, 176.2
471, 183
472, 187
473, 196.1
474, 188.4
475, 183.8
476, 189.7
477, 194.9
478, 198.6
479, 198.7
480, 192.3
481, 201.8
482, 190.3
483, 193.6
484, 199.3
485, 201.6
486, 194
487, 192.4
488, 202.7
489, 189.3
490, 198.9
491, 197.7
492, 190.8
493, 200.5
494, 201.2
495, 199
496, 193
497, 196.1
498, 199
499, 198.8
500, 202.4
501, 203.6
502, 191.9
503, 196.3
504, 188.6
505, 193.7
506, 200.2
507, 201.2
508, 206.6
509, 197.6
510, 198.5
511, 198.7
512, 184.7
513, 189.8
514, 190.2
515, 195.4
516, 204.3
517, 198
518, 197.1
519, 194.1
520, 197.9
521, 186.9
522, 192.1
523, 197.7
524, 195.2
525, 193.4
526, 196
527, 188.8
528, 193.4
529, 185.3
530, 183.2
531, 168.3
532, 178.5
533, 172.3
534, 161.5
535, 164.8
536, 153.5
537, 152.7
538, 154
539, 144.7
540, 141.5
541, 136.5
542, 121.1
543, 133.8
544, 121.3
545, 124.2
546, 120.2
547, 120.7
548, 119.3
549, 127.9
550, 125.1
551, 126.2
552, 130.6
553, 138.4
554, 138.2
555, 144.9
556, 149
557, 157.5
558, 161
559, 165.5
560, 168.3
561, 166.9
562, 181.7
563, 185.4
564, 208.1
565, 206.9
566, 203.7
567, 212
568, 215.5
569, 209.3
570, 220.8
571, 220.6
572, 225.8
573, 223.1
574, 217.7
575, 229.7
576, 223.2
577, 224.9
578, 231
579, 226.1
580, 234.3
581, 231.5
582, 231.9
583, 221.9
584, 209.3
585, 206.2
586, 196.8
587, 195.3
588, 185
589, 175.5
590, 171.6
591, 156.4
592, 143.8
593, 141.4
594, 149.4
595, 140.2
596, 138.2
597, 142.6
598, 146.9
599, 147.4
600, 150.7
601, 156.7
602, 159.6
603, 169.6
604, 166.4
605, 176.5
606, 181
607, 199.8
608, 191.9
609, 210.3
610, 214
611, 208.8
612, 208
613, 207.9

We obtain 1.04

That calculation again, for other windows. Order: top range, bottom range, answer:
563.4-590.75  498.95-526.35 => 1.08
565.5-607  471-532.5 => 0.98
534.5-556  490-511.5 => 0.68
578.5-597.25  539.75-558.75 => 1.38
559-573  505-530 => 1.03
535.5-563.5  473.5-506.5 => 0.73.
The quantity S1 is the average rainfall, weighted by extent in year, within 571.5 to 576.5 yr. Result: 224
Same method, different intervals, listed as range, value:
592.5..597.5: 142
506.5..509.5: 202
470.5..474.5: 189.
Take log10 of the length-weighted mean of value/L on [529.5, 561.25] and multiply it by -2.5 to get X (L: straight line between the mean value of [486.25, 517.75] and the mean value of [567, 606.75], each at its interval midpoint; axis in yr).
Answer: 0.31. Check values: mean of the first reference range 197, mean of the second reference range 190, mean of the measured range 146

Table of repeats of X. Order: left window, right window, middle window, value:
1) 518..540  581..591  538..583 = 0.08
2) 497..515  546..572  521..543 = 0.08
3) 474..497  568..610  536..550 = 0.41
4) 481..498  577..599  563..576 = -0.15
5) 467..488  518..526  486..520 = -0.02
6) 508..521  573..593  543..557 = 0.46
